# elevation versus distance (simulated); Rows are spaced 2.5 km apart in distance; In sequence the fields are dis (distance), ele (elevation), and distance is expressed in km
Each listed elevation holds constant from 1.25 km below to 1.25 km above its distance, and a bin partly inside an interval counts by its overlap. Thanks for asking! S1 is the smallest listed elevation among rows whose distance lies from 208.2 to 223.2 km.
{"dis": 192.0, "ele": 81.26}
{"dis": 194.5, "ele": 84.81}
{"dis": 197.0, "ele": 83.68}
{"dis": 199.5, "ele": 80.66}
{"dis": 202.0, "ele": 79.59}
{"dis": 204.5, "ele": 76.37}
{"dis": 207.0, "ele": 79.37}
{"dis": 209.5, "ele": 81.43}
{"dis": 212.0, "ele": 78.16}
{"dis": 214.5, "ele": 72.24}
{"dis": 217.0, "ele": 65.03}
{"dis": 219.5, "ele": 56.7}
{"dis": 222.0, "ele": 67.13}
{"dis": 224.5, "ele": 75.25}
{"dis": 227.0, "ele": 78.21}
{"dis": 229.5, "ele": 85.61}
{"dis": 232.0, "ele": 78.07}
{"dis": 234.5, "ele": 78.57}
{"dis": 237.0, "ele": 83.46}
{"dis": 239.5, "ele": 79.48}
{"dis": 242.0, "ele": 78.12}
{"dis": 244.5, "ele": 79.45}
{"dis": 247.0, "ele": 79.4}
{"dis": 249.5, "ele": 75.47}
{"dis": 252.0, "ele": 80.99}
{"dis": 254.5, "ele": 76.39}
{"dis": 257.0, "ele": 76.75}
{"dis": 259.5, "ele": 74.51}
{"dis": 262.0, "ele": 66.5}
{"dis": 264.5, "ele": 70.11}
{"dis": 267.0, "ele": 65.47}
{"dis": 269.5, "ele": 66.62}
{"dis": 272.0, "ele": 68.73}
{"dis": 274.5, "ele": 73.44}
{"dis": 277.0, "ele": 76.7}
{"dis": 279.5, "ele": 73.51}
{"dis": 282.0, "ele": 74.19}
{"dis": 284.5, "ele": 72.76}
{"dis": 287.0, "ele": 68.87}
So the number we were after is 56.7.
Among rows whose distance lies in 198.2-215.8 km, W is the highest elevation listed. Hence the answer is 81.43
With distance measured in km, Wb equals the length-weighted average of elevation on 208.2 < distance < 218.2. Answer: 74.3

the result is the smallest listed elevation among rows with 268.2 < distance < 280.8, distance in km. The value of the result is 66.62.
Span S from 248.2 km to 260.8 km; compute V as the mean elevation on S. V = 76.8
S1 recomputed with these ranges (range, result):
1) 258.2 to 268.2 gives 65.47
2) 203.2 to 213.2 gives 76.37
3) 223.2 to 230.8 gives 75.25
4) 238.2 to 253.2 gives 75.47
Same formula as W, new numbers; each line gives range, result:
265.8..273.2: 68.73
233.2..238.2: 83.46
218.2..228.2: 78.21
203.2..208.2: 79.37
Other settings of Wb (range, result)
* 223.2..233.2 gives 79.2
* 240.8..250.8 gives 78.1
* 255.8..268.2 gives 70.7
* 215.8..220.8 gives 60.9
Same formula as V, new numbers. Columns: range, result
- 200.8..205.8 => 78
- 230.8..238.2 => 80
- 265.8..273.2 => 66.9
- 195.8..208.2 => 79.9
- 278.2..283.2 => 73.9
